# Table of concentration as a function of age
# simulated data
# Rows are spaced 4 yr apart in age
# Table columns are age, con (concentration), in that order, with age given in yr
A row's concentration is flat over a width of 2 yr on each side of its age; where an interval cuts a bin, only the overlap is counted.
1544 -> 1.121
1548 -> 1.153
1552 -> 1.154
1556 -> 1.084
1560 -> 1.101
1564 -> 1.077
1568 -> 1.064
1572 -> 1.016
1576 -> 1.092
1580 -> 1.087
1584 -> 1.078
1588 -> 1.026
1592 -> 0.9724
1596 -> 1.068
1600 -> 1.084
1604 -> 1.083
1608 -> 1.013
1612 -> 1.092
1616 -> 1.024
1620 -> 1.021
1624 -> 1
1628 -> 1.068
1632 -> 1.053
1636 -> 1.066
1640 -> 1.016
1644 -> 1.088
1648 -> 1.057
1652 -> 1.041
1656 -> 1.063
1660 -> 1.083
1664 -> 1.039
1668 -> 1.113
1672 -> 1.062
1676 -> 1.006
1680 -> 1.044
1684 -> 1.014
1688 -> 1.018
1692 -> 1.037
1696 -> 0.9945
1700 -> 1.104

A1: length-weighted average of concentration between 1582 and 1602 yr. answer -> 1.05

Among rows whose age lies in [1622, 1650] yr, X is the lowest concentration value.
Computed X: 1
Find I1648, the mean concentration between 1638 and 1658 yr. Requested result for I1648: 1.05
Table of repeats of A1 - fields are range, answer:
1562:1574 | 1.05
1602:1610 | 1.05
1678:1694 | 1.03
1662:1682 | 1.05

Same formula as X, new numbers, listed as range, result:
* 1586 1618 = 0.9724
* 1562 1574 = 1.016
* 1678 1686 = 1.014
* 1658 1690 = 1.006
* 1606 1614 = 1.013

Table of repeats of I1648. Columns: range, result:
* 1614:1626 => 1.01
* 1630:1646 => 1.06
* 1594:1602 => 1.08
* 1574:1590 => 1.07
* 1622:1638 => 1.05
